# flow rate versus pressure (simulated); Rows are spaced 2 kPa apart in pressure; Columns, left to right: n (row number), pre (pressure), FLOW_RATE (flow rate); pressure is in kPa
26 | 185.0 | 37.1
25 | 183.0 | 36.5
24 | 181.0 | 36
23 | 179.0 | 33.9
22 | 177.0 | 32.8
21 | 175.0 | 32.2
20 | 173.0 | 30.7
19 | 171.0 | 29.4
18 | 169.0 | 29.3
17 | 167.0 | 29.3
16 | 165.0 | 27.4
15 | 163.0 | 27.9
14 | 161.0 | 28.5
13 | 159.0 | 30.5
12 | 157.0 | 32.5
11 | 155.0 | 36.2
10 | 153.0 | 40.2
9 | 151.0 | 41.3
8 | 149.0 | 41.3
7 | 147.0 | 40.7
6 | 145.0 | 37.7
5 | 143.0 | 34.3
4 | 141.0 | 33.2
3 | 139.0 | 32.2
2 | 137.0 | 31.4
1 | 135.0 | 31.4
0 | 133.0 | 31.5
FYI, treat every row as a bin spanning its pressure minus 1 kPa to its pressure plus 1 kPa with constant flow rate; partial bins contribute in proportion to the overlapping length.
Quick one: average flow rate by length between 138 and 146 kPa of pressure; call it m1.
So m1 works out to 34.4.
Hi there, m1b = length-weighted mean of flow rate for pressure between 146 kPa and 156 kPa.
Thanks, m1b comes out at 39.9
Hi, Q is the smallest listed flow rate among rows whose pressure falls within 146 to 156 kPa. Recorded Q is 36.2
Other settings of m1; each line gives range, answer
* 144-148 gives 39.2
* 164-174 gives 29.2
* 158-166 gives 28.6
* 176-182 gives 34.2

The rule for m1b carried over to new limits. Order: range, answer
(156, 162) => 30.5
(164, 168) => 28.4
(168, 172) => 29.4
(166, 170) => 29.3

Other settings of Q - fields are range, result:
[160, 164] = 27.9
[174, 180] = 32.2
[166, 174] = 29.3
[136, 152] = 31.4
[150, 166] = 27.4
